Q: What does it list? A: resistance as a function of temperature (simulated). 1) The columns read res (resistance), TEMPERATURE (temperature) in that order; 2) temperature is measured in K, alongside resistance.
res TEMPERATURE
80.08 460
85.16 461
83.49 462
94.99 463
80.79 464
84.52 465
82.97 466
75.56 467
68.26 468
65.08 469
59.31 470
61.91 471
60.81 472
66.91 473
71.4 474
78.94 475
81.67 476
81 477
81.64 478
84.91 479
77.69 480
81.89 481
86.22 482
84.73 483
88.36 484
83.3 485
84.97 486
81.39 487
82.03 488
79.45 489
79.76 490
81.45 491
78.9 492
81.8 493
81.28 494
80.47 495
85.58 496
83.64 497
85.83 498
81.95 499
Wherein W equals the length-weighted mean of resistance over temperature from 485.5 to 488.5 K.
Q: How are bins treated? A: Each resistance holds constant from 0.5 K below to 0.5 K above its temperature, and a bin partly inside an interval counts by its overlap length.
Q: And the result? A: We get 82.8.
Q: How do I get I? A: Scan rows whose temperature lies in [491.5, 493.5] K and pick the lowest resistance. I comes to 78.9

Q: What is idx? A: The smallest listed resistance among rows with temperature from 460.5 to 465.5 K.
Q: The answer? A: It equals 80.79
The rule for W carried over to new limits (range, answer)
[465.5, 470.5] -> 70.2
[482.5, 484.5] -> 86.5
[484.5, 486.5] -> 84.1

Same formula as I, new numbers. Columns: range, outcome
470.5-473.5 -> 60.81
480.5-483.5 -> 81.89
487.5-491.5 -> 79.45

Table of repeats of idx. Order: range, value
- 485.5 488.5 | 81.39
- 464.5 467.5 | 75.56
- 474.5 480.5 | 77.69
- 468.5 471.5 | 59.31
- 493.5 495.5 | 80.47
